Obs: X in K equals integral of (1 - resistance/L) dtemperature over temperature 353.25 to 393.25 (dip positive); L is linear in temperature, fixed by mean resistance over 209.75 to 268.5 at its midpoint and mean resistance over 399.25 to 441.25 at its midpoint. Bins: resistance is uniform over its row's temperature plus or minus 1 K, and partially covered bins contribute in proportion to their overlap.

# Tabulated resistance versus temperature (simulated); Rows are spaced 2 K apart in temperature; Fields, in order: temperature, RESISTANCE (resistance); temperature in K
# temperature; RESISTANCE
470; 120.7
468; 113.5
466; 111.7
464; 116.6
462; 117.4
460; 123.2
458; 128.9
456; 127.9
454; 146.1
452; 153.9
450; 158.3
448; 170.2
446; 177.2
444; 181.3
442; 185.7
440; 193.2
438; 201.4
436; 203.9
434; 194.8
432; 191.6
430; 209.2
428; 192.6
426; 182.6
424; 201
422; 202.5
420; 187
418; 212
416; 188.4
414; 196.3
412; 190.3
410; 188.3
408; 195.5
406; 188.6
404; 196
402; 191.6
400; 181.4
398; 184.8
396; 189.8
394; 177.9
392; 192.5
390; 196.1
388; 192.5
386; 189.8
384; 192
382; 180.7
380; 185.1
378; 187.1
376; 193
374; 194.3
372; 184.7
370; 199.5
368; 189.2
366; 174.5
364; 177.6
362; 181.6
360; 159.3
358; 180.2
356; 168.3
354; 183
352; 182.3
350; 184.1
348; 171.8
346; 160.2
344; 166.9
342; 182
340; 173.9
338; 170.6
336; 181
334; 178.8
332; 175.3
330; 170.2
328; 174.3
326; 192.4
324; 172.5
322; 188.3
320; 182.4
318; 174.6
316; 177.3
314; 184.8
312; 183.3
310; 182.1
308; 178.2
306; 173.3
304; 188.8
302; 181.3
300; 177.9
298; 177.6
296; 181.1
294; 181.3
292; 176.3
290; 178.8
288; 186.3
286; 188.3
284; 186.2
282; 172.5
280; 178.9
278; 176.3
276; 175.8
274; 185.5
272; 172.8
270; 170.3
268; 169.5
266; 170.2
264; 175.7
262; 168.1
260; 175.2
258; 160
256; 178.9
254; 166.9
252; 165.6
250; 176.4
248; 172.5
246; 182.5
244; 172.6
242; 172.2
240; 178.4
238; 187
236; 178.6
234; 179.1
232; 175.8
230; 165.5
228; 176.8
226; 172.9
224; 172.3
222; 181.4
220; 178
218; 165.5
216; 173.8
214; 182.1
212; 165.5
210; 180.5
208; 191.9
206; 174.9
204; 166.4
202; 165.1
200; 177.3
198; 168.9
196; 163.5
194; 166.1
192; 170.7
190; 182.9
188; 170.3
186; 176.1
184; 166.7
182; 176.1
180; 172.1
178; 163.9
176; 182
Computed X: 0.91 K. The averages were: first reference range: 174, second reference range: 195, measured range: 185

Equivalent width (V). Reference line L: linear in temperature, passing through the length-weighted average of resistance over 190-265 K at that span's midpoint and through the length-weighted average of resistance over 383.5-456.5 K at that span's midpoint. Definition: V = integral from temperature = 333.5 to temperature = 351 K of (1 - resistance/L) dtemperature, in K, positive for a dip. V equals 0.7 K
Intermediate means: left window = 174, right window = 187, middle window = 174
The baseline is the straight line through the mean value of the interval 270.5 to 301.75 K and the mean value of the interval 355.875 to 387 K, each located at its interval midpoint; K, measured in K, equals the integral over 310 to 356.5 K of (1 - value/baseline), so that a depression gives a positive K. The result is 1.15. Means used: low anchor 180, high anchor 184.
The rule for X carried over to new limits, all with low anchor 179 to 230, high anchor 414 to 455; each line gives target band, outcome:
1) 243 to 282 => 0.8 K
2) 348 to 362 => 0.5 K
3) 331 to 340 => 0.2 K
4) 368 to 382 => -0.5 K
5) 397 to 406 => -0.2 K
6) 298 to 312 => -0.1 K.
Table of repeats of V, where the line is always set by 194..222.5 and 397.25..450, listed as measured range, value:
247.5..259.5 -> 0.5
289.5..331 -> 0.5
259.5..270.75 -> 0.4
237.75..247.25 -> -0.1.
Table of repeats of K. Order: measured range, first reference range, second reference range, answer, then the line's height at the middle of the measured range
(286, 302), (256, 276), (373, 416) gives -0.4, 176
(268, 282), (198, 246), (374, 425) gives 0.3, 180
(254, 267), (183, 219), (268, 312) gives 0.5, 177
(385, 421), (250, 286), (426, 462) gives -3.9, 172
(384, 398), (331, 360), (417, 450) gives -0.4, 184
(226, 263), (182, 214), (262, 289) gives 0.3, 175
